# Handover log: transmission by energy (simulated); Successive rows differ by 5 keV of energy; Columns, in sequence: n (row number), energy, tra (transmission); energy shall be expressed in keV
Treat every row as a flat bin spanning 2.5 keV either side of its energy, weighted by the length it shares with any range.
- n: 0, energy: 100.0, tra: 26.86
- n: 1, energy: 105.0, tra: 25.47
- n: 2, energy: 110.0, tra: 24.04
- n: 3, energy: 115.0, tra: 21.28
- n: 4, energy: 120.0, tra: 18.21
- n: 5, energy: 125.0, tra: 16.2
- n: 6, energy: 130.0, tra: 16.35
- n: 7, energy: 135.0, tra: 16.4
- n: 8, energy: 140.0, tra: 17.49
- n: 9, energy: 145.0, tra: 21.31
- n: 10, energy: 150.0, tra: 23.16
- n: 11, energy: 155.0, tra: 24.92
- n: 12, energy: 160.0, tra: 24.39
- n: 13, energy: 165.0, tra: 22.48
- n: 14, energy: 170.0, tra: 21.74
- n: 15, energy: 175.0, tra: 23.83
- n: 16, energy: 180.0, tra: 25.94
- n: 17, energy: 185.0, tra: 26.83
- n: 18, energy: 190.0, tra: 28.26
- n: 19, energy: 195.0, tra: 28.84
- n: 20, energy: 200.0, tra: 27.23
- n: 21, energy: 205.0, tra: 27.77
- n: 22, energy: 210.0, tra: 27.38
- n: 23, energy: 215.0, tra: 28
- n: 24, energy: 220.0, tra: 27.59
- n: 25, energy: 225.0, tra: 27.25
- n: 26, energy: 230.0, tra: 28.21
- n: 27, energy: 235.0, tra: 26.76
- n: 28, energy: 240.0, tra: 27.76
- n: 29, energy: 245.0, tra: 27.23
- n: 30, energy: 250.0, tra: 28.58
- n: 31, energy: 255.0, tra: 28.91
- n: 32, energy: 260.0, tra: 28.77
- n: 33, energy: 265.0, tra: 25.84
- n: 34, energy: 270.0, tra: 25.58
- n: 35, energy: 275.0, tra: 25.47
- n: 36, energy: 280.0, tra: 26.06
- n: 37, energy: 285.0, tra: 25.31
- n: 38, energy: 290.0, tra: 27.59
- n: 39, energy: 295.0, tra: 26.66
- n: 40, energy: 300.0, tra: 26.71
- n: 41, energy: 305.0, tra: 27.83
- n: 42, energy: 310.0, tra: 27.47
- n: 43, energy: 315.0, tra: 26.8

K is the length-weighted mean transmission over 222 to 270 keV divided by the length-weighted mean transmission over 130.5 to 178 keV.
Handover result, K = 1.28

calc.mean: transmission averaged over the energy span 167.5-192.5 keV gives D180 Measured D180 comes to 25.3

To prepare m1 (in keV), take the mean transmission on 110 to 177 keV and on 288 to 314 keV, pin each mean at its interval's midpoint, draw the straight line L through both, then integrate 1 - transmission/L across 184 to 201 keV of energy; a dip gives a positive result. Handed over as -3.9 keV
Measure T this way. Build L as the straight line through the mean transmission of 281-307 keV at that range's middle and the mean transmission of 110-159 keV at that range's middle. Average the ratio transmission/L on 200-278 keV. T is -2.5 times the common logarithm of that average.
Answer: -0.129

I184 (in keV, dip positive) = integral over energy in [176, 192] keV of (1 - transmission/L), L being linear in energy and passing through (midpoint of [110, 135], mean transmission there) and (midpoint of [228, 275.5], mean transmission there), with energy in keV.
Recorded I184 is -2.8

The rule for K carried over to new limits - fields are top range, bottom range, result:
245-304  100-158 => 1.30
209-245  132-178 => 1.27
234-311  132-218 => 1.11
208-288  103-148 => 1.39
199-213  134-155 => 1.34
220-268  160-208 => 1.07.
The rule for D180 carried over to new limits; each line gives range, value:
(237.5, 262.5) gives 28.3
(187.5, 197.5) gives 28.6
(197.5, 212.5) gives 27.5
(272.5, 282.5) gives 25.8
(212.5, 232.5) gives 27.8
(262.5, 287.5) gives 25.7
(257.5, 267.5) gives 27.3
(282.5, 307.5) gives 26.8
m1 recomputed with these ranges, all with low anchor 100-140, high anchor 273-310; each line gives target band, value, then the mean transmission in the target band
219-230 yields -1.6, 27.6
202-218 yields -2.9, 27.7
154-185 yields -3.0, 24.1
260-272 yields -0.4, 26.4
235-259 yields -3.0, 28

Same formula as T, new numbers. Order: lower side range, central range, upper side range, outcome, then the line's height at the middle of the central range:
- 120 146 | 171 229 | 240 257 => -0.15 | 23.6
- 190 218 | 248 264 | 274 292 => -0.07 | 26.7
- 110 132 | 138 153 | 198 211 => 0.02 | 21.3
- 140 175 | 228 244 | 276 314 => -0.10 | 25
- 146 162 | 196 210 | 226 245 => -0.06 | 26.1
